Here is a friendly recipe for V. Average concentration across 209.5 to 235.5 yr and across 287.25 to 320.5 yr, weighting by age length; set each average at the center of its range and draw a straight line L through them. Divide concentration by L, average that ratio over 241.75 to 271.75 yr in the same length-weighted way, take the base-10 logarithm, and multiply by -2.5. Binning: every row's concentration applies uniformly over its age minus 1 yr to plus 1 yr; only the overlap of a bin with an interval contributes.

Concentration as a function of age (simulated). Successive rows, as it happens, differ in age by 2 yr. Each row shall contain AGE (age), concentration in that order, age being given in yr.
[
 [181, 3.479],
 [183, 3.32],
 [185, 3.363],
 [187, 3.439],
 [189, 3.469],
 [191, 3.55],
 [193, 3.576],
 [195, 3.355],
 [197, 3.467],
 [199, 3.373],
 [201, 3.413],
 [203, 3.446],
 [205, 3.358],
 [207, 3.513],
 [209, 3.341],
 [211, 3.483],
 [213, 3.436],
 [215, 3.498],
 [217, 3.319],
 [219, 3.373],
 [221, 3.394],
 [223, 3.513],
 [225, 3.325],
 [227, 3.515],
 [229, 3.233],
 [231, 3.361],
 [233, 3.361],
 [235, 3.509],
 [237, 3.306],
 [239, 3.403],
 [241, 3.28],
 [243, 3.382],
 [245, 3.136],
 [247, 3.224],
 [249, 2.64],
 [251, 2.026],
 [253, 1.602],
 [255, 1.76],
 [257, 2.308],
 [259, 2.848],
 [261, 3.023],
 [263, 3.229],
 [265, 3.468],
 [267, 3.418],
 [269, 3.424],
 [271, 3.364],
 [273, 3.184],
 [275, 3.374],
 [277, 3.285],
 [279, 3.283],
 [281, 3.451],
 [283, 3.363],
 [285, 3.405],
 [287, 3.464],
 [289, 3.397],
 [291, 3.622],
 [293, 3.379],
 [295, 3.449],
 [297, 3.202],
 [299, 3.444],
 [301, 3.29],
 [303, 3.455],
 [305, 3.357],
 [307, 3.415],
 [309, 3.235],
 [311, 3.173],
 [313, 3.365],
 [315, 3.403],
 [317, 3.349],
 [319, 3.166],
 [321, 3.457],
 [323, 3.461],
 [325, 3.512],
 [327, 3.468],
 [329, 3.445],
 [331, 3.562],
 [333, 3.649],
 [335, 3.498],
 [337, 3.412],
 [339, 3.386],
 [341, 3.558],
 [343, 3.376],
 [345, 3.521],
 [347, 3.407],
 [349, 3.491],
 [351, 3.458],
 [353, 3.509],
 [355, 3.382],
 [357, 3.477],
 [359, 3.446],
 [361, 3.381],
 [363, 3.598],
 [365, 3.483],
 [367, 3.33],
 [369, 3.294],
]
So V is 0.185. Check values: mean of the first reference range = 3.41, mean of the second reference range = 3.36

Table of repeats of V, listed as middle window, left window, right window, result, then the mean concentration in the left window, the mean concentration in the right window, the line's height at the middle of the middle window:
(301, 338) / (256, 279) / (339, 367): -0.018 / 3.18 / 3.46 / 3.35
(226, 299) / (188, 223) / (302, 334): 0.085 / 3.44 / 3.4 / 3.42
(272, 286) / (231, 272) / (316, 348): -0.062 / 2.99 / 3.45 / 3.15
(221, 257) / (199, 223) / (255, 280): 0.089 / 3.42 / 3.13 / 3.27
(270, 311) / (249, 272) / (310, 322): -0.104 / 2.76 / 3.32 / 3.06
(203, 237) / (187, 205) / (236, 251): -0.041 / 3.45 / 3.12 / 3.28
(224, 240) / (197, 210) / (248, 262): -0.203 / 3.41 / 2.32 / 2.81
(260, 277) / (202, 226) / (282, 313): 0.026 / 3.42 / 3.38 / 3.39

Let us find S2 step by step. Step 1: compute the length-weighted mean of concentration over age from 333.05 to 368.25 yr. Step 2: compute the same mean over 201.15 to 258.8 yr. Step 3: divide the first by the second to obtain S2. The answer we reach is 1.1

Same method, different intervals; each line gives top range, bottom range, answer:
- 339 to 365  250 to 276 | 1.22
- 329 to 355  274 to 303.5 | 1.03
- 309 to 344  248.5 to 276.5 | 1.20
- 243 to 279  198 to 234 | 0.86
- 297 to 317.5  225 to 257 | 1.12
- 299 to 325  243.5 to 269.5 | 1.21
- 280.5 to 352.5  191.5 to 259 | 1.07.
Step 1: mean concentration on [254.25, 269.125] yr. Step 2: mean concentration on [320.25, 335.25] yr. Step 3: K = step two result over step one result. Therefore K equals 1.2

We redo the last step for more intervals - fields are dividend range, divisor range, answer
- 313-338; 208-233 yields 1.01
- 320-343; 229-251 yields 1.09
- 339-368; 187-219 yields 1.01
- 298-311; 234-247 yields 1.01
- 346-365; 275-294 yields 1.02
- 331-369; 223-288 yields 1.11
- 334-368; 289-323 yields 1.03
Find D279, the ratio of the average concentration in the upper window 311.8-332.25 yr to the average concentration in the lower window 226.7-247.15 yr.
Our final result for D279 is 1.0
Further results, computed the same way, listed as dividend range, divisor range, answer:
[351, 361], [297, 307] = 1.02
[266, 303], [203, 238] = 0.99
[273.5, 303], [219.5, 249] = 1.02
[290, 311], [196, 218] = 0.99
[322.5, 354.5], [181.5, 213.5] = 1.01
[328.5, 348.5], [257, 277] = 1.08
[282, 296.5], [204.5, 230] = 1.01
